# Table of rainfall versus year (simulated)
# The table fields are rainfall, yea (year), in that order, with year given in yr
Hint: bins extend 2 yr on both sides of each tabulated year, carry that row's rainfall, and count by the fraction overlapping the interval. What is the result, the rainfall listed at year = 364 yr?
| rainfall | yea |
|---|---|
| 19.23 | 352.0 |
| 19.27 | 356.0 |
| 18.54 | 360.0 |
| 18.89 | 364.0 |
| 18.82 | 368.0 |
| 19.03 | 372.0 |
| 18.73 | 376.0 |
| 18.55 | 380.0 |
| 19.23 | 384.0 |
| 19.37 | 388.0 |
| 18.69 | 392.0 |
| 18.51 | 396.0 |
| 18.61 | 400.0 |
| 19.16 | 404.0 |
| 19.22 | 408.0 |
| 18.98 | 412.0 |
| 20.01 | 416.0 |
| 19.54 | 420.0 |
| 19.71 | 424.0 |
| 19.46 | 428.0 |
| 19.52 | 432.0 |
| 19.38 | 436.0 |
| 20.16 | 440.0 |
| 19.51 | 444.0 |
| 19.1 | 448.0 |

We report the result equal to 18.89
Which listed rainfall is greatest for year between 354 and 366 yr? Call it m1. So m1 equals 19.27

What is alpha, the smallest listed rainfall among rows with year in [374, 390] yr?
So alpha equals 18.55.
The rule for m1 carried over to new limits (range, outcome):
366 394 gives 19.37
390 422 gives 20.01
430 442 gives 20.16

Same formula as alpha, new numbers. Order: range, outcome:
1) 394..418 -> 18.51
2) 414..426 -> 19.54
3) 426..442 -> 19.38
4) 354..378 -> 18.54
